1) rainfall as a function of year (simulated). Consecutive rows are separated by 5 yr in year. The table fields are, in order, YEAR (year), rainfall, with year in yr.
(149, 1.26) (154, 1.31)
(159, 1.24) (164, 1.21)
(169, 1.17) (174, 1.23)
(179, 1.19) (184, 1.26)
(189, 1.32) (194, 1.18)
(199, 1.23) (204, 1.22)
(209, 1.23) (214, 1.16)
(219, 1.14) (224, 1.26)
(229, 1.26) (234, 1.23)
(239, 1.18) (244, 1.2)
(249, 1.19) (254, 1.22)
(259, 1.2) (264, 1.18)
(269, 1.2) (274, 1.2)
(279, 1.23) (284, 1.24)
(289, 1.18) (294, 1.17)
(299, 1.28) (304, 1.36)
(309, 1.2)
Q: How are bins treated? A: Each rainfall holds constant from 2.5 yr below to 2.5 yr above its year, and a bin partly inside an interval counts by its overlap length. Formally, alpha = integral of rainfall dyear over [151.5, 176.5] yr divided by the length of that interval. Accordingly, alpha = 1.23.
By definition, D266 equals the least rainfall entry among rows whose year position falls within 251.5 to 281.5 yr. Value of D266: 1.18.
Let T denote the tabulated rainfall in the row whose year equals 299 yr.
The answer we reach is 1.28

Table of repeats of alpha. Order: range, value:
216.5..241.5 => 1.21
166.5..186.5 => 1.21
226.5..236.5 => 1.24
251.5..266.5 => 1.2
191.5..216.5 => 1.2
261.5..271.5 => 1.19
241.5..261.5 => 1.2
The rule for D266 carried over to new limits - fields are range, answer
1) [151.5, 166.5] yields 1.21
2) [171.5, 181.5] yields 1.19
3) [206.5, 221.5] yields 1.14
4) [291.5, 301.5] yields 1.17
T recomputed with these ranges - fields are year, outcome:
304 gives 1.36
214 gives 1.16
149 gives 1.26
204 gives 1.22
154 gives 1.31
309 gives 1.2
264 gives 1.18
